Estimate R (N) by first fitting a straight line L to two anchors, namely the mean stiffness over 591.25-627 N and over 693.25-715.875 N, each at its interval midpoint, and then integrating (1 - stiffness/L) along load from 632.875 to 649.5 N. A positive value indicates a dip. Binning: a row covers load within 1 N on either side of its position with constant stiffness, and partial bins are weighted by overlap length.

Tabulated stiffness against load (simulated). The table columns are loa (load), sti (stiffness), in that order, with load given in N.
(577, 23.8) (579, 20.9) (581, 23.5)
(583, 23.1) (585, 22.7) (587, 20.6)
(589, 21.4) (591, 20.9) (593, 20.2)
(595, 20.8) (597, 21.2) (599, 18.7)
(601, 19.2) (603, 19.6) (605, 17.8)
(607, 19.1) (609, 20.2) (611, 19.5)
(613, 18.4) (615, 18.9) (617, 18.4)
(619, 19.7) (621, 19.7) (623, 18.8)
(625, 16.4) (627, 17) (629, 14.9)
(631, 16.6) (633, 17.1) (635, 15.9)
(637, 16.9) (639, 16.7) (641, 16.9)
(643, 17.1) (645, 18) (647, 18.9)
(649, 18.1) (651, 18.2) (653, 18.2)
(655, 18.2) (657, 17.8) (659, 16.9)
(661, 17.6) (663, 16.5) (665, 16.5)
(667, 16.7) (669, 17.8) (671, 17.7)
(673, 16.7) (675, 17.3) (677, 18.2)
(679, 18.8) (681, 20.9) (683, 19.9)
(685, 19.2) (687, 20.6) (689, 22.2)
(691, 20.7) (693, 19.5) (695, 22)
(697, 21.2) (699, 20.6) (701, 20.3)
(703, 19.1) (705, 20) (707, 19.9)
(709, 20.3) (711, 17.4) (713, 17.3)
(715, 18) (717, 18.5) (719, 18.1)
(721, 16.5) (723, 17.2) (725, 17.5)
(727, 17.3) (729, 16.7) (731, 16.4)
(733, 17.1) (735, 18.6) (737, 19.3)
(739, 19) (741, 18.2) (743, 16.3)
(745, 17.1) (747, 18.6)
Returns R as 1.8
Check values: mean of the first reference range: 19.2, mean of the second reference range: 19.6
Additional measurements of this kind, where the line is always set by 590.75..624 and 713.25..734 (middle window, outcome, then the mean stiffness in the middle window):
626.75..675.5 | 3.74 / 17.2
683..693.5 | -1.44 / 20.4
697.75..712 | -1.62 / 19.7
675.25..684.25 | -0.57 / 19.3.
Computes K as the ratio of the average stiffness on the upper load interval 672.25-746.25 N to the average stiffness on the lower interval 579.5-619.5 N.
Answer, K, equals 0.93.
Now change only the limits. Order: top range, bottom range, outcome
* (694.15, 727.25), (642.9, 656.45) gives 1.04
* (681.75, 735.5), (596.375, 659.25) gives 1.05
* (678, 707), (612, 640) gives 1.16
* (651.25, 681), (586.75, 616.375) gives 0.89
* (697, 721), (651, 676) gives 1.10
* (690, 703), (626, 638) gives 1.26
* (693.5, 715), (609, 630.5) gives 1.08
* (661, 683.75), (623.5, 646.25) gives 1.07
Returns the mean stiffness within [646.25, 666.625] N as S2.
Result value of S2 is 17.6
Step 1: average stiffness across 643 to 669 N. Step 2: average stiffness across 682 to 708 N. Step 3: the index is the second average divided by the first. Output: 1.16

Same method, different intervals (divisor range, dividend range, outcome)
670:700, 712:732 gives 0.88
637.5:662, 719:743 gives 0.99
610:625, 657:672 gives 0.91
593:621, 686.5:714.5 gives 1.03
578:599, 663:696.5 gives 0.89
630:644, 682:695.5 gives 1.23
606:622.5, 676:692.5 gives 1.04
